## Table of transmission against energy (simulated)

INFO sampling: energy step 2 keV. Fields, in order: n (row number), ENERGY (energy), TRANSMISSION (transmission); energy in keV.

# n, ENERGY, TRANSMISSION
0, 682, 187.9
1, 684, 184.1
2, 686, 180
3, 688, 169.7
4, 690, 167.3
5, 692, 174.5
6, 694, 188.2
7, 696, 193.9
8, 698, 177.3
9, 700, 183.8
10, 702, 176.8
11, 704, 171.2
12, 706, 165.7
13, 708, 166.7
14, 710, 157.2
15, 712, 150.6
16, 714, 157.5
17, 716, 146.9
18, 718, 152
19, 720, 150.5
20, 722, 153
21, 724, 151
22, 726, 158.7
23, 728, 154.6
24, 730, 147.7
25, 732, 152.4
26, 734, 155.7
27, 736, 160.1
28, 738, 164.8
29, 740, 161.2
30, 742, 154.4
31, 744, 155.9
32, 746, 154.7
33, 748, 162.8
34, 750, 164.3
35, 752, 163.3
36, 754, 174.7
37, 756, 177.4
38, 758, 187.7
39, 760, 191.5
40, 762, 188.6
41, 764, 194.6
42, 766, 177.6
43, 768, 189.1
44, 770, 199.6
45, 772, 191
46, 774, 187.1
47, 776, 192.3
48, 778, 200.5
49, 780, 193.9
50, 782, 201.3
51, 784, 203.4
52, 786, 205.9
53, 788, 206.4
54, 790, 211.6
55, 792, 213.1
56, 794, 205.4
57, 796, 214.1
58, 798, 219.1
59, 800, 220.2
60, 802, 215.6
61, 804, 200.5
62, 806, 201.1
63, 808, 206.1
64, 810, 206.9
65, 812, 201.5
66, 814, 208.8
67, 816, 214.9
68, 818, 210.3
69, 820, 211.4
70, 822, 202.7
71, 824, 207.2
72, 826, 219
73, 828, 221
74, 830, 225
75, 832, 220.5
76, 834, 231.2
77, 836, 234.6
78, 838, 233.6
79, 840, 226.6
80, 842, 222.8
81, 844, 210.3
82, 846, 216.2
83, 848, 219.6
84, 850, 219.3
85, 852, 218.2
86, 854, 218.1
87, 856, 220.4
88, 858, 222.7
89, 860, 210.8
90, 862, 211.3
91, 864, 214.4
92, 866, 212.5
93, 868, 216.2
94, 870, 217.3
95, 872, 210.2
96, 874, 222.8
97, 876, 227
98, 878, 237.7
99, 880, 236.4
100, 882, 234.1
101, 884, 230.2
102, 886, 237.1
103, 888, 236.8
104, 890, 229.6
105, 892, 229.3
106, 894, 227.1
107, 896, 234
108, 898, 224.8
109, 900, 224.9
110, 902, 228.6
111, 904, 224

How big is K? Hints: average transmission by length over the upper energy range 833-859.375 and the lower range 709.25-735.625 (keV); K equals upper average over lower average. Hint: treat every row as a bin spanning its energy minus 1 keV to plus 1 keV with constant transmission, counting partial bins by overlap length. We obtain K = 1.5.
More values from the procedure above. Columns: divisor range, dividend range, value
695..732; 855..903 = 1.39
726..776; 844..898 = 1.30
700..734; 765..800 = 1.28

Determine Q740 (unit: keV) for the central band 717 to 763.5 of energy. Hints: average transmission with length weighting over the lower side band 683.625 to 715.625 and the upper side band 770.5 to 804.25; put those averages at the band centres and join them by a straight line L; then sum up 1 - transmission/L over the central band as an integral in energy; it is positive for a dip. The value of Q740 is 6.10 keV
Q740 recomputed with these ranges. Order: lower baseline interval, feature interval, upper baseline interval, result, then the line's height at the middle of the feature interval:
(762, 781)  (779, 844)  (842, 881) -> -2.9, 204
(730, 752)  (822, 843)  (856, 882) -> -2.1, 203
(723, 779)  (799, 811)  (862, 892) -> -0.8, 195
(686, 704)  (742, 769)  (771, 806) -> 2.9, 195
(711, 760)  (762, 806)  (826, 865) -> -3.6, 187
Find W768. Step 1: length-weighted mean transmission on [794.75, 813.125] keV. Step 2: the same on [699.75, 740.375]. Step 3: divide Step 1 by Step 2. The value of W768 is 1.32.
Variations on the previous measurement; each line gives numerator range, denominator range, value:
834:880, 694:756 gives 1.36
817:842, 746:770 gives 1.23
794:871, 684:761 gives 1.30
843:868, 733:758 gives 1.32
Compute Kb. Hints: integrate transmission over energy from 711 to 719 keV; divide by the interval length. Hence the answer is 152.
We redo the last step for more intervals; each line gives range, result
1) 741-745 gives 155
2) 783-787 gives 205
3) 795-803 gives 217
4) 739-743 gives 158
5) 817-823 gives 208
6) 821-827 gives 210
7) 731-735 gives 154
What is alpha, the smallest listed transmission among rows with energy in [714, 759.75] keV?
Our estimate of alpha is 146.9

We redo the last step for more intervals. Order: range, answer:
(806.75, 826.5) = 201.5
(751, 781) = 163.3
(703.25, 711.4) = 157.2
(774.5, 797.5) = 192.3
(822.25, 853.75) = 207.2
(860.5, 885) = 210.2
